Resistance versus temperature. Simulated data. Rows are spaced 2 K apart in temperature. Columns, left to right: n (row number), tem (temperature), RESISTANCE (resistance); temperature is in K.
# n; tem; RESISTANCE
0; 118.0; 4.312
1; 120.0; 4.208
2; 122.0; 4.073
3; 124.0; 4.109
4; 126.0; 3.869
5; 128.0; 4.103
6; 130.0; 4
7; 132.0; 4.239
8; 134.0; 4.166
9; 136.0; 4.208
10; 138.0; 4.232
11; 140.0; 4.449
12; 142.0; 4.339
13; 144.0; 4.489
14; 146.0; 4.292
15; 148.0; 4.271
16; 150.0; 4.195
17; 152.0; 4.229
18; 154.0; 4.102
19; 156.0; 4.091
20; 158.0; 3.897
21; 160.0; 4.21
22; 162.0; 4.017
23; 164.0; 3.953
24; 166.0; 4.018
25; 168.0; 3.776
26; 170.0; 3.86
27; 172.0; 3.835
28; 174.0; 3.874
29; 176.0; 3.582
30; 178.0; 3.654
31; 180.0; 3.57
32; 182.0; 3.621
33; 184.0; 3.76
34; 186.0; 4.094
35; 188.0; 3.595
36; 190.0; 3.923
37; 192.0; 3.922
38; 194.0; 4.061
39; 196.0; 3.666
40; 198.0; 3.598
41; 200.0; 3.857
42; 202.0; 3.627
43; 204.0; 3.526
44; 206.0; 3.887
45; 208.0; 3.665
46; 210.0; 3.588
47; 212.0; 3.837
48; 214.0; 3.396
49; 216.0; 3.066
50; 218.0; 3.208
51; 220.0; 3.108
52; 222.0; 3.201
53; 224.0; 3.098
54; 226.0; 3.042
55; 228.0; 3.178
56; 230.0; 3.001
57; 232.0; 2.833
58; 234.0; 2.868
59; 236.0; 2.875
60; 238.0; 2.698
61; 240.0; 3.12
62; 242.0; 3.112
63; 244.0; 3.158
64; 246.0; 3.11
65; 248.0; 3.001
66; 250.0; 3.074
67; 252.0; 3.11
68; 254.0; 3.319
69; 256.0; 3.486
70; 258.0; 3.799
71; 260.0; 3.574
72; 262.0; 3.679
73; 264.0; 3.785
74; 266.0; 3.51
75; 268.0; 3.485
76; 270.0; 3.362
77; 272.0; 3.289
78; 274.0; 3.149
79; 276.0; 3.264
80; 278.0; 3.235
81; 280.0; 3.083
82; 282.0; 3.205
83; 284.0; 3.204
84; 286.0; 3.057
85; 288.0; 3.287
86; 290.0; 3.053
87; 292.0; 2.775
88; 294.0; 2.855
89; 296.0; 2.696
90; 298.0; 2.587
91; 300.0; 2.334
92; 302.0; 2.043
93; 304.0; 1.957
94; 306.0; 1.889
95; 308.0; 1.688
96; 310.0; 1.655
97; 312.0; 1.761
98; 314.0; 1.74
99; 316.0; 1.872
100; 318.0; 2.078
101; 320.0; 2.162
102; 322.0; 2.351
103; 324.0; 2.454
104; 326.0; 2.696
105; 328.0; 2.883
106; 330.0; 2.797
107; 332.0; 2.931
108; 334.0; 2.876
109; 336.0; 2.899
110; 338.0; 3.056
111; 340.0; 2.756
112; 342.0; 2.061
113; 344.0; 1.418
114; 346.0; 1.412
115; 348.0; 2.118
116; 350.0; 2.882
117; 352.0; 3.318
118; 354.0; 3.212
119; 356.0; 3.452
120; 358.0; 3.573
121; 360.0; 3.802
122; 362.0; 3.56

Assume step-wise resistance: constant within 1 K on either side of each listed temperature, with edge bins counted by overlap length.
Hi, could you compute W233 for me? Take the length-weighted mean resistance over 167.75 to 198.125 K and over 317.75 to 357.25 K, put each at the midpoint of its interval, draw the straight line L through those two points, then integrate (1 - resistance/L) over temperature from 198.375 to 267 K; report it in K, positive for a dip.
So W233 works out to 1.8 K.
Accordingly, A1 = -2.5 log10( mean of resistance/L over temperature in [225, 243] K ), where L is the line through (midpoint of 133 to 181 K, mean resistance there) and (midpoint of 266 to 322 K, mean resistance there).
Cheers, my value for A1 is 0.10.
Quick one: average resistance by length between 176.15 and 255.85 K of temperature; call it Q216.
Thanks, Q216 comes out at 3.39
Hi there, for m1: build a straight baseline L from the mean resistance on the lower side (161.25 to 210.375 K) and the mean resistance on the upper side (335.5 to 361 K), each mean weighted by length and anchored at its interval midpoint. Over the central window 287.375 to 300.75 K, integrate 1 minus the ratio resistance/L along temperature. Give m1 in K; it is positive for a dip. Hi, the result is 1.35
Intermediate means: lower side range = 3.78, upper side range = 2.76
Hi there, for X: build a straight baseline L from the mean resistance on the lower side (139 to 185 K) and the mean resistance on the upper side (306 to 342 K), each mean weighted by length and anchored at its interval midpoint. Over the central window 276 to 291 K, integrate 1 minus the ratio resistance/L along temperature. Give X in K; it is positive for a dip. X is -2.11 K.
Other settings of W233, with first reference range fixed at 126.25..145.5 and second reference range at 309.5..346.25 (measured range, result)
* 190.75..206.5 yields -0.7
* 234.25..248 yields 0.8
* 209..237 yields 1.8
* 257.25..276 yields -3.5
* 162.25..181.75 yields 0.4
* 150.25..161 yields -0.2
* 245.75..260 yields -1.1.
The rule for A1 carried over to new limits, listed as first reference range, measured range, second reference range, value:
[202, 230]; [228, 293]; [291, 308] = -0.15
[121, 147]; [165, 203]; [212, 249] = -0.05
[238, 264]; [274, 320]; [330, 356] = 0.18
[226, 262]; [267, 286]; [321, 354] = -0.10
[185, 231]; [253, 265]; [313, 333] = -0.19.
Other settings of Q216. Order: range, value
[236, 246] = 3.02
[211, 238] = 3.12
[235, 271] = 3.29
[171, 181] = 3.7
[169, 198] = 3.78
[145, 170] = 4.08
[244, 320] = 2.86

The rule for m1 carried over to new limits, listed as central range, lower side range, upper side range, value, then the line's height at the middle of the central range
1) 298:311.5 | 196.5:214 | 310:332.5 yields 2.85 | 2.49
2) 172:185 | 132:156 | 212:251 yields 0.37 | 3.8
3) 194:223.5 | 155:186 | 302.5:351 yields -0.50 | 3.47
